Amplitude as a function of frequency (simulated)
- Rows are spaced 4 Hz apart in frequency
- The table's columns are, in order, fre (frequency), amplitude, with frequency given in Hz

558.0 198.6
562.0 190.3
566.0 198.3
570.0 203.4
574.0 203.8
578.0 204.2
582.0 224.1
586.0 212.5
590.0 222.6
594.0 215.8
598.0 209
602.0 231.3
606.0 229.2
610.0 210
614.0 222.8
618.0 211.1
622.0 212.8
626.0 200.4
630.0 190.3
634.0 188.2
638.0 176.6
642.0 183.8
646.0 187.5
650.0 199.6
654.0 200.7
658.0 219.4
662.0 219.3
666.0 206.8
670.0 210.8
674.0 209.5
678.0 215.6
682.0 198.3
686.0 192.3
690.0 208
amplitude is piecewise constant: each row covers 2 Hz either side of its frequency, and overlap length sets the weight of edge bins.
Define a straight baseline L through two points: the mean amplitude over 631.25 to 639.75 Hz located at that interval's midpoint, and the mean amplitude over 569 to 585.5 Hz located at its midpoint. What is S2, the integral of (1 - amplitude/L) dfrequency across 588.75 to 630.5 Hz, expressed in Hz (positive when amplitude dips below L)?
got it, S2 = -4.3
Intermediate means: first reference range 210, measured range 215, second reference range 183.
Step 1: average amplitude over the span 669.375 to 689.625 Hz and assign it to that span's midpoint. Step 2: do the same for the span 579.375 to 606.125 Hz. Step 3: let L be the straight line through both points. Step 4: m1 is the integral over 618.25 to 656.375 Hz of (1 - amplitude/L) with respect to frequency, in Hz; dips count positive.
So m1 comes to 3.2 Hz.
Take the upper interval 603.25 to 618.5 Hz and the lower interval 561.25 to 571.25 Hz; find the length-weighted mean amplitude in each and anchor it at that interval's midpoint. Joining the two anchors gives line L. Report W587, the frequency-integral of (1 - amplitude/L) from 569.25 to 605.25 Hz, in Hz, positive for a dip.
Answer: -1.19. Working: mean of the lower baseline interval 198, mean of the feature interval 215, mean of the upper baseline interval 220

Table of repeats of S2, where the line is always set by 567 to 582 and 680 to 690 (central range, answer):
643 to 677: -1.12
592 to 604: -0.84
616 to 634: 0.04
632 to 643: 1.02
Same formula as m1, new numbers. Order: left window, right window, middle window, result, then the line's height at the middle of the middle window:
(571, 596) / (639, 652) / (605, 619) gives -1.09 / 202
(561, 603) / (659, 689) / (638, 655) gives 1.48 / 209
